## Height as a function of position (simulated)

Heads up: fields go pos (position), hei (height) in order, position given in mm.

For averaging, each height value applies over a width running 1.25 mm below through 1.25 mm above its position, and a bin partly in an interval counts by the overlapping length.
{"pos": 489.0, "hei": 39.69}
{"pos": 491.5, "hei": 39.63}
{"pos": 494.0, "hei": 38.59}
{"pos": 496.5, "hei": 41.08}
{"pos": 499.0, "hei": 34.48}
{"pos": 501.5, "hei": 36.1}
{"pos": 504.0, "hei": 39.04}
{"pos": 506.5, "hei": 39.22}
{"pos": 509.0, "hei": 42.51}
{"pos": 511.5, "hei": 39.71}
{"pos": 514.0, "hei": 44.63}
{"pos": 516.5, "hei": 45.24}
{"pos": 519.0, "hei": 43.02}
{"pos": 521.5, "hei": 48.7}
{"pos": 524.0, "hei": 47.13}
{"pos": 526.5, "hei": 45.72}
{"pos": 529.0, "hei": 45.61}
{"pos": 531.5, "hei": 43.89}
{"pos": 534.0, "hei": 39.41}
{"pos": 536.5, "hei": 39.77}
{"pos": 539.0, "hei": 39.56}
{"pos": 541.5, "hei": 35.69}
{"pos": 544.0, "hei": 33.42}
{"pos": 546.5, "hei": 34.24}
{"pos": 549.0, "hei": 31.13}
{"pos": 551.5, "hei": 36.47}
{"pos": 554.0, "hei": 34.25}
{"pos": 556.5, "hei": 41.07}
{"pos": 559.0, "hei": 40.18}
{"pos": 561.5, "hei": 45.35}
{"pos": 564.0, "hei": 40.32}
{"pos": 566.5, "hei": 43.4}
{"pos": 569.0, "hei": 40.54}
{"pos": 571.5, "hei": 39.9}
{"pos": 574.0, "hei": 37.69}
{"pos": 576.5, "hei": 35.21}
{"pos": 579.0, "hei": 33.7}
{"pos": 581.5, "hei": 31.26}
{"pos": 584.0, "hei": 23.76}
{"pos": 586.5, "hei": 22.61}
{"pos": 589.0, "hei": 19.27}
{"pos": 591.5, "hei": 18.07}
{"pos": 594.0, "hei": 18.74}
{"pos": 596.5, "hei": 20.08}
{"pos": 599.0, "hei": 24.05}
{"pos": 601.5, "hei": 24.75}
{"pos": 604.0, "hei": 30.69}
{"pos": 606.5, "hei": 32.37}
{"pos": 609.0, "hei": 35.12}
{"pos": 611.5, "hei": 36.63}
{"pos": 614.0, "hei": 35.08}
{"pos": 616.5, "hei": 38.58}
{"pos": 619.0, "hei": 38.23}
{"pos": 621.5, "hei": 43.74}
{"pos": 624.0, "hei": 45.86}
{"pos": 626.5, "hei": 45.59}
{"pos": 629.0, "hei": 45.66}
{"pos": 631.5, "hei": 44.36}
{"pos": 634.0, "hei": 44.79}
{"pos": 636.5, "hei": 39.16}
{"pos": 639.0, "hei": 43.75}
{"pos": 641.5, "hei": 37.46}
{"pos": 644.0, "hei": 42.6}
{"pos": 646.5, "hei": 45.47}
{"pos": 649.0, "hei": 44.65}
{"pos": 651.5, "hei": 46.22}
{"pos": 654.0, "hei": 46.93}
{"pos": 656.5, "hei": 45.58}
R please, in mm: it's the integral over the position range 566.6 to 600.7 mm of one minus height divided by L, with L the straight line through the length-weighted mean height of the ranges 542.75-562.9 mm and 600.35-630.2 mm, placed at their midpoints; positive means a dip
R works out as 8.0 mm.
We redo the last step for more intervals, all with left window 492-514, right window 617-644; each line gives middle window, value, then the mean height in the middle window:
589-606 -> 7.70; 22.9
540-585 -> 4.65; 36.6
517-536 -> -2.27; 44.6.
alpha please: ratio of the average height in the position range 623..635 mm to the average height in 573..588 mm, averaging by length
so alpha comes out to 1.49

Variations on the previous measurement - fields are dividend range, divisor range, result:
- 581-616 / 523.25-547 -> 0.66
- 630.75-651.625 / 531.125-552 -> 1.17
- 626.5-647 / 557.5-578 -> 1.07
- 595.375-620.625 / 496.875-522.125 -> 0.77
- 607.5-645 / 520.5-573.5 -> 1.02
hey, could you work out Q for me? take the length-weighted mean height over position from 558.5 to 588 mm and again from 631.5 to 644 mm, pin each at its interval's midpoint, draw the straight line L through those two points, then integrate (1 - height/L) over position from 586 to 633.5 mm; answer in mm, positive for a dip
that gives 7.90 mm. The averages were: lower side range 35.9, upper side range 41.7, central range 33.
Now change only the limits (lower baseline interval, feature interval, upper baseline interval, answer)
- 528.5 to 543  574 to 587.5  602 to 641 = 3.3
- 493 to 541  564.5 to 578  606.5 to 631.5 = 0.5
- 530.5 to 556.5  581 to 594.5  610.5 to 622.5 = 5.6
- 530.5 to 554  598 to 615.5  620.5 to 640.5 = 4.4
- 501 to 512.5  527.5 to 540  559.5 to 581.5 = -0.8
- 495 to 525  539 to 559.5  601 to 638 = 2.4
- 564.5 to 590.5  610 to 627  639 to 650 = -0.6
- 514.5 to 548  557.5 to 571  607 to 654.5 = 0.0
